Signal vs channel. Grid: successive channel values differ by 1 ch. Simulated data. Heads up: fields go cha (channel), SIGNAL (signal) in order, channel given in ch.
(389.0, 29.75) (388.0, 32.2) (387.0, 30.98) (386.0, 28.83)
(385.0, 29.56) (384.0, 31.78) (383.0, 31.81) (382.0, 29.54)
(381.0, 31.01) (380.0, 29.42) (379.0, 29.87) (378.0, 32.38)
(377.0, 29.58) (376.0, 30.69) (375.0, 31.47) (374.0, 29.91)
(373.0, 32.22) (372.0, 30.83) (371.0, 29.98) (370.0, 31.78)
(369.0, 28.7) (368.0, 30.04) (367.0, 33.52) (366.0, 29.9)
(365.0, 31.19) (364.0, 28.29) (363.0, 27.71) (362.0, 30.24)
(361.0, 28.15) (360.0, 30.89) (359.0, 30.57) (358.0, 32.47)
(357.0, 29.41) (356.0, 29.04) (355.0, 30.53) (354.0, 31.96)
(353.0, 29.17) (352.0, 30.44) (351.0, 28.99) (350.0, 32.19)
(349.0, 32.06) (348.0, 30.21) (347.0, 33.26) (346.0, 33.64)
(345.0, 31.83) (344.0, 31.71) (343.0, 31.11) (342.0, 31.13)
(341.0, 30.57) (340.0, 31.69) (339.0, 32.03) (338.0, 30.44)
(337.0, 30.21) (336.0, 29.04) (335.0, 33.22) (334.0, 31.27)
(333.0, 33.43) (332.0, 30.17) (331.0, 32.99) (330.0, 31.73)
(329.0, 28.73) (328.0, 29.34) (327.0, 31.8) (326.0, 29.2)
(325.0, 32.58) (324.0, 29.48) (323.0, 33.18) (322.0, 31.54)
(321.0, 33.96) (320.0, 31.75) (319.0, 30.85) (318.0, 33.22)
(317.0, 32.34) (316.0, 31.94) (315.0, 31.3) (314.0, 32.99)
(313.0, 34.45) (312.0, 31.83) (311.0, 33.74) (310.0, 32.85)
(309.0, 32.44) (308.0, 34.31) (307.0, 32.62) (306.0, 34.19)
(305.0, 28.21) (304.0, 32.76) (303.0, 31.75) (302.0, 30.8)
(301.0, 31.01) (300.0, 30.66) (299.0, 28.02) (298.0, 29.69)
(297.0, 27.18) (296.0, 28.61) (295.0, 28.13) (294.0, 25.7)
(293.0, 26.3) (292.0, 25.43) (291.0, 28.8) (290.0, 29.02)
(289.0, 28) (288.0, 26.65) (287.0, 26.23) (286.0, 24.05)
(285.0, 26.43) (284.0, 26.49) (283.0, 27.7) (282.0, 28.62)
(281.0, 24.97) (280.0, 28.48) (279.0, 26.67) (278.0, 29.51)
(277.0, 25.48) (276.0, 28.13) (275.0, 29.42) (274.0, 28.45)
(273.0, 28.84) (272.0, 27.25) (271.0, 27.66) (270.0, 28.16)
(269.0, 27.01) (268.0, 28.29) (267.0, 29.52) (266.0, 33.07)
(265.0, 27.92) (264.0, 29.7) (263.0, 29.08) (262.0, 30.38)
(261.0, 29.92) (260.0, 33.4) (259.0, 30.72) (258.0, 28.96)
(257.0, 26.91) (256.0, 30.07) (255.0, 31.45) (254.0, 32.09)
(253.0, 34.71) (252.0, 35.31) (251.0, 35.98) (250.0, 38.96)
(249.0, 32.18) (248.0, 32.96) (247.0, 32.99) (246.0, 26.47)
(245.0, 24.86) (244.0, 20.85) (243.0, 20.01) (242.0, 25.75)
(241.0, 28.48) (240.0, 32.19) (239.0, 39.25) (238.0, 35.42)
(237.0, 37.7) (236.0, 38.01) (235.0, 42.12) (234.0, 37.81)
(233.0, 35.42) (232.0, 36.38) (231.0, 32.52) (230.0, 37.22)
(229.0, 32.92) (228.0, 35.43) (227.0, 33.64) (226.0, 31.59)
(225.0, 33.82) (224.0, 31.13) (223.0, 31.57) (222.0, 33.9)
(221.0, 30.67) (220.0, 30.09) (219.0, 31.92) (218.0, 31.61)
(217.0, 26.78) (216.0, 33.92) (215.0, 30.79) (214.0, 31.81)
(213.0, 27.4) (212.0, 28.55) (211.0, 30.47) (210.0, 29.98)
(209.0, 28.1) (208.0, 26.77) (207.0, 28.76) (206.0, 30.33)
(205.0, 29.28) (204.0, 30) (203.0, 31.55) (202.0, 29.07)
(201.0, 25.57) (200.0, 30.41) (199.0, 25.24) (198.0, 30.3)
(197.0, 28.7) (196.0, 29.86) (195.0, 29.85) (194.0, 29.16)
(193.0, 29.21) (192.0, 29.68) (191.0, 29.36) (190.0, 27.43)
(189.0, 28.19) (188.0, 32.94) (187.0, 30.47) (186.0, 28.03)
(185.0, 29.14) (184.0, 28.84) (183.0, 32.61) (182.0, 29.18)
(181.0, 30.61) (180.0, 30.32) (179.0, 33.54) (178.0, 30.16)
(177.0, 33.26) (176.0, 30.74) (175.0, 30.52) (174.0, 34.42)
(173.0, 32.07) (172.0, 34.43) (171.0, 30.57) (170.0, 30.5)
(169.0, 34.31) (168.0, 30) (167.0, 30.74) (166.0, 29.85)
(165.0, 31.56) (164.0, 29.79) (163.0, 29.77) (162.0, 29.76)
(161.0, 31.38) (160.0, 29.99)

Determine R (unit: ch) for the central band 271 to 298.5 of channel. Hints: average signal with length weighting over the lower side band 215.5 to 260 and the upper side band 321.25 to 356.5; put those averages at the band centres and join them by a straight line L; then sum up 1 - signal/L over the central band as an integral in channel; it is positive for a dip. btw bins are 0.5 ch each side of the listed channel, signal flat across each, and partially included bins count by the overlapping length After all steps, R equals 3.8 ch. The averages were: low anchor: 32.3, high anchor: 31.2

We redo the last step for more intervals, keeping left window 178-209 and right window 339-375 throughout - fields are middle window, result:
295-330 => -1.2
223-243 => -2.9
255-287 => 1.7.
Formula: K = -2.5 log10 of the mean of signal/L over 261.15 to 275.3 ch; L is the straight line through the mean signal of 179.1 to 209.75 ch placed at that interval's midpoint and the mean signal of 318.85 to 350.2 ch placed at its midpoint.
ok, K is 0.06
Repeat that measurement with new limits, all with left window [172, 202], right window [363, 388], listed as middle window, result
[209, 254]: -0.07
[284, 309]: 0.05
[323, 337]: -0.02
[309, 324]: -0.07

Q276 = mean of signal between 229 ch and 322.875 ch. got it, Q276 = 30.5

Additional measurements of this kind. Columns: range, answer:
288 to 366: 30.8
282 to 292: 27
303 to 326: 32.3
